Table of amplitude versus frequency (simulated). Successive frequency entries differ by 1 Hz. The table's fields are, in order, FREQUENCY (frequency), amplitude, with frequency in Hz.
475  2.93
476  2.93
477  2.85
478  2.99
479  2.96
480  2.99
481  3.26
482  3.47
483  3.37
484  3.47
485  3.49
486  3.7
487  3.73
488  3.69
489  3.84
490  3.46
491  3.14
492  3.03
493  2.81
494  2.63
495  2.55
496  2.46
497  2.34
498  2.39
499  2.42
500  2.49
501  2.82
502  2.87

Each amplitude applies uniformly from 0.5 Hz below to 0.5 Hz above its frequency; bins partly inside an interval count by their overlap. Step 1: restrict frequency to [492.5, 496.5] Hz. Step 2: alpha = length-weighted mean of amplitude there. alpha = 2.61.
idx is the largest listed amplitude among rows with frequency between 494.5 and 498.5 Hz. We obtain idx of 2.55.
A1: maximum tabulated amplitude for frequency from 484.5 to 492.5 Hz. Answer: 3.84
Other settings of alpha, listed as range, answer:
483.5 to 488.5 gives 3.62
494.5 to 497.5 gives 2.45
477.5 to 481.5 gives 3.05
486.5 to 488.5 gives 3.71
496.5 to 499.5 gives 2.38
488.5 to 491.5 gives 3.48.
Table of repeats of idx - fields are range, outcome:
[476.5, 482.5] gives 3.47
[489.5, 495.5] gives 3.46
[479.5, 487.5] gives 3.73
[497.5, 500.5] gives 2.49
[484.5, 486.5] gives 3.7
